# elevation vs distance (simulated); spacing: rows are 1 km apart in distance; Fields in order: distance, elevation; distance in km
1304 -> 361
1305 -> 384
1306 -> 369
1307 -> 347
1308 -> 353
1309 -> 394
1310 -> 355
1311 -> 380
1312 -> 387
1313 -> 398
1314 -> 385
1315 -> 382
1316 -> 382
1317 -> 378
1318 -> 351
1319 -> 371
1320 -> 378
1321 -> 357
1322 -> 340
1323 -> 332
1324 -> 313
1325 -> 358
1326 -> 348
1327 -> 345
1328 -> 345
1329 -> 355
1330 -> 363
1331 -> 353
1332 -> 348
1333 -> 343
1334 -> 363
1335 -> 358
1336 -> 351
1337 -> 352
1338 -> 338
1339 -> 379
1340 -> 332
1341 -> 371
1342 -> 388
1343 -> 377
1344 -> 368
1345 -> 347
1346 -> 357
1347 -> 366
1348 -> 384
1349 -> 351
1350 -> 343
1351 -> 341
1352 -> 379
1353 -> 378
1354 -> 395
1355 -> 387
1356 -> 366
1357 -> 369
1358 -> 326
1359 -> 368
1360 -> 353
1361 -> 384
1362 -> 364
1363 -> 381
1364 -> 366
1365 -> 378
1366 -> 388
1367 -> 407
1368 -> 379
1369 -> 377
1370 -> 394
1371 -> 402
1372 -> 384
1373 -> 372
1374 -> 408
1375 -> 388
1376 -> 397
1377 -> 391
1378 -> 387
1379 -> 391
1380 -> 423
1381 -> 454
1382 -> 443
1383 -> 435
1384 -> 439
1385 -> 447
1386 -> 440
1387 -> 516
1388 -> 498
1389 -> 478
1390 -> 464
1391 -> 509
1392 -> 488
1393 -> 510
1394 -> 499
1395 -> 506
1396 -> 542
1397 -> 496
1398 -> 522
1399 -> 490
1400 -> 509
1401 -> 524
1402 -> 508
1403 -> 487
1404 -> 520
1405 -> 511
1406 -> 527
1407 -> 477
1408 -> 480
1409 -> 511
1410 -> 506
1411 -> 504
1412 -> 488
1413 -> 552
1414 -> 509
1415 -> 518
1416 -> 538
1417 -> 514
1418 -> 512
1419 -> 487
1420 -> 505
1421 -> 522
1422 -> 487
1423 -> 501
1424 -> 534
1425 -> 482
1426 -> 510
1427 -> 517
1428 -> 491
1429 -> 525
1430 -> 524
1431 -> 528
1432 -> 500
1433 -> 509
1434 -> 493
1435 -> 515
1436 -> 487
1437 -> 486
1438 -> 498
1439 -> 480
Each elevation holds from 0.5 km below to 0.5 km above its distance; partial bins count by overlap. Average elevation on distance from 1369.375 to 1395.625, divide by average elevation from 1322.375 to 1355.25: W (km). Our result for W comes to 1.23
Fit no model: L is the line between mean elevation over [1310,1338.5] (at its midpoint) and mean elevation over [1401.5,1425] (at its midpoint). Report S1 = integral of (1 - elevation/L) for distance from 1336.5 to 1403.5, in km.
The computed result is 3.69 km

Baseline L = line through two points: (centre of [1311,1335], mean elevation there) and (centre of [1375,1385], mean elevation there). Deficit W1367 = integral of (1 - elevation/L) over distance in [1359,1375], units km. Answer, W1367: 0.9 km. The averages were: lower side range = 360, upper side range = 418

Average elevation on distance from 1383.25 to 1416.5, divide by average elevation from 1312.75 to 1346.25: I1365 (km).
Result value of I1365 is 1.39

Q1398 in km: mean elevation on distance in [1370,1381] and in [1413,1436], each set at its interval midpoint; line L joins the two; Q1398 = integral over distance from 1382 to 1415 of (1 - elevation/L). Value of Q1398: -3.4 km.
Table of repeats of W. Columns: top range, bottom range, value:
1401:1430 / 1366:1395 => 1.17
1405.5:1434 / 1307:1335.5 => 1.41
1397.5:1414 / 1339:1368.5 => 1.38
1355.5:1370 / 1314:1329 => 1.04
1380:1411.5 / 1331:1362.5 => 1.36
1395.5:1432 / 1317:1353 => 1.43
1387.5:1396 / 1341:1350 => 1.36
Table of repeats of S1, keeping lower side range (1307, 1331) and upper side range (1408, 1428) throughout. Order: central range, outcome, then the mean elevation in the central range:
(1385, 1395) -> -0.4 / 488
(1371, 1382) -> 1.1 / 402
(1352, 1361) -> 1.0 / 369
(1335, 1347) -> 1.1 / 360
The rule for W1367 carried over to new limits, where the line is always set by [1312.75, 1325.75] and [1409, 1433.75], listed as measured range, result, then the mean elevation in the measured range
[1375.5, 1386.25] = 0.7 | 422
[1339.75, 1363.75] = 2.5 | 366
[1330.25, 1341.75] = 1.0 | 354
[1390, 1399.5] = -0.7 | 505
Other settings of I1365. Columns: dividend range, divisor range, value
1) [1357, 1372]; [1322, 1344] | 1.07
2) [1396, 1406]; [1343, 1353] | 1.41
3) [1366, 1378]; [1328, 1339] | 1.11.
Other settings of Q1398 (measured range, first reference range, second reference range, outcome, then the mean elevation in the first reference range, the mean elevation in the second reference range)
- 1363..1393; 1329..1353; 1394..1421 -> 1.40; 359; 509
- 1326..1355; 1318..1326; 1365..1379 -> 0.38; 350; 390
